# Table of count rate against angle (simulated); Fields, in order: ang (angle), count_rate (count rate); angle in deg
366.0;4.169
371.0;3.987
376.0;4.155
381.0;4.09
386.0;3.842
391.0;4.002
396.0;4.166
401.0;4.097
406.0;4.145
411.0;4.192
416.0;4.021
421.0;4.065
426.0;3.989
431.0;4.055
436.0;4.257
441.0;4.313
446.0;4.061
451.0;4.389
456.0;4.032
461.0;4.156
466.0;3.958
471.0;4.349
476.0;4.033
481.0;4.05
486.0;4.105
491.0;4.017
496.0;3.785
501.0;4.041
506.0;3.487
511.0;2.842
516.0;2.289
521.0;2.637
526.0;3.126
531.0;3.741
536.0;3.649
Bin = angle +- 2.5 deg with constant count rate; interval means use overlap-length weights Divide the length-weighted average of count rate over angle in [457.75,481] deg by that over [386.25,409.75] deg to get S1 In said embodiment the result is 1.01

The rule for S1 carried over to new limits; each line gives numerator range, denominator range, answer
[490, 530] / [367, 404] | 0.81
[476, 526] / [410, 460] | 0.84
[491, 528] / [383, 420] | 0.79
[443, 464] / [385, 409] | 1.02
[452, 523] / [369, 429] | 0.92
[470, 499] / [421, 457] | 0.97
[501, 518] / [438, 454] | 0.72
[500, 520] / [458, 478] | 0.74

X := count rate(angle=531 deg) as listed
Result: 3.741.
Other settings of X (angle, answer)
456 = 4.032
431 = 4.055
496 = 3.785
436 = 4.257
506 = 3.487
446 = 4.061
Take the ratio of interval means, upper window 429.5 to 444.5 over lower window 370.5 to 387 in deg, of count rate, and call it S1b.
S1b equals 1.04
